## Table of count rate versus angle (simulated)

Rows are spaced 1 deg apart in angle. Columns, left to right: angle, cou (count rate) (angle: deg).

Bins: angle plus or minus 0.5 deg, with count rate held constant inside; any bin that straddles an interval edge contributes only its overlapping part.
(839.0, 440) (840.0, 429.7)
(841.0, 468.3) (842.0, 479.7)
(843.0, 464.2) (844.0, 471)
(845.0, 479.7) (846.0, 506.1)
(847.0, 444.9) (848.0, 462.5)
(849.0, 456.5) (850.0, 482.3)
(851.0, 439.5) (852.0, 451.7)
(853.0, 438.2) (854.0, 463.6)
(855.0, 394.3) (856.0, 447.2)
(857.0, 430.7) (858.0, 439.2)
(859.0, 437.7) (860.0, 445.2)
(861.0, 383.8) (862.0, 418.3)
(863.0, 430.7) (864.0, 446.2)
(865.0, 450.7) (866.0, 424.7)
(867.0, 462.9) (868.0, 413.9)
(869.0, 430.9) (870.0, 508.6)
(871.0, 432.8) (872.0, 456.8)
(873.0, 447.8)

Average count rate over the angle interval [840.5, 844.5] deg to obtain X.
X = 471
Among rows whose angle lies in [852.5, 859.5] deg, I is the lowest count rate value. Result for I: 394.3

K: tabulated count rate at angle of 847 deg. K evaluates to 444.9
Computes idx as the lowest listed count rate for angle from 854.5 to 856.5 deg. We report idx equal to 394.3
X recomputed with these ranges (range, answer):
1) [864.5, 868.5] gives 438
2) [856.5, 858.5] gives 435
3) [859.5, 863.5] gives 420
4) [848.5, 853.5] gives 454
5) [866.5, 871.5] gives 450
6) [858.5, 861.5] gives 422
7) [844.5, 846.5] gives 493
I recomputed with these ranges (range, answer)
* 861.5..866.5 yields 418.3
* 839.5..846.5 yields 429.7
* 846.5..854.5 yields 438.2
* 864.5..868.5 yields 413.9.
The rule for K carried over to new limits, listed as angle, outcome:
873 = 447.8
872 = 456.8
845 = 479.7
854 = 463.6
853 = 438.2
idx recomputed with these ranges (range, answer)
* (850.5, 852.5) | 439.5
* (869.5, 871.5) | 432.8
